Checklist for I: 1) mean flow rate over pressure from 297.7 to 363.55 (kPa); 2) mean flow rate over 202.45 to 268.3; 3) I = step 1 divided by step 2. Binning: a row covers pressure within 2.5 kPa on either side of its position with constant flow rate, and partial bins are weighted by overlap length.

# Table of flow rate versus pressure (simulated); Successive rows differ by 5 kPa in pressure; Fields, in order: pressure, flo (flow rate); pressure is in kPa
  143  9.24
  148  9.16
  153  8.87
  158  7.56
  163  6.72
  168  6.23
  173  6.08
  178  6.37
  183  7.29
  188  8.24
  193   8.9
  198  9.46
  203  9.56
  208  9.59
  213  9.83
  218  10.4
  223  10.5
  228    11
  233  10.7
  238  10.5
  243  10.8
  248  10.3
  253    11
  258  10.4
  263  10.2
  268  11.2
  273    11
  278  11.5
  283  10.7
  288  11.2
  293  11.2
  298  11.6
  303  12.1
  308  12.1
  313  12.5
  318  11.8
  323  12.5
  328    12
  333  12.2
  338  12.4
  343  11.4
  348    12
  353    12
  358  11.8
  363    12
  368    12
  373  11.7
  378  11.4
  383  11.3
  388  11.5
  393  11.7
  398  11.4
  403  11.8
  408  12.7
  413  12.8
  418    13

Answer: 1.16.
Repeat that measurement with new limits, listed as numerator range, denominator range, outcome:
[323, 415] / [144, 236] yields 1.37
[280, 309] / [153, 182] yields 1.68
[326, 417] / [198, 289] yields 1.13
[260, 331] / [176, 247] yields 1.21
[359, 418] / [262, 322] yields 1.04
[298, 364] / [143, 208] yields 1.51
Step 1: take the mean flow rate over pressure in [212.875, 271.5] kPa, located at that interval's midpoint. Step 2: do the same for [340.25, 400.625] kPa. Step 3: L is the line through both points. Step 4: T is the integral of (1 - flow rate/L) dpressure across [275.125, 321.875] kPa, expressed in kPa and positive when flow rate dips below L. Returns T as -2.4 kPa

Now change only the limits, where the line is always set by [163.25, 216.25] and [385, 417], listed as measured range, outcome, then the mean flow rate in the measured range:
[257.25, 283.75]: -3.46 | 10.9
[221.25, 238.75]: -3.62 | 10.7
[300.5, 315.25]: -2.75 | 12.2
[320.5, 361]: -4.21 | 12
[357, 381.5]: -0.70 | 11.8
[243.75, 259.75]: -2.30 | 10.6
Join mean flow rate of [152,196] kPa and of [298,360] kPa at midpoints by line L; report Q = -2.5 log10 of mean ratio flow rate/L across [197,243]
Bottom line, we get -0.17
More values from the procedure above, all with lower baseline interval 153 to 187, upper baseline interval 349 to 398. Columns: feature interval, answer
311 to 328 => -0.171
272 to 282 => -0.186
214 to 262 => -0.236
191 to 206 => -0.222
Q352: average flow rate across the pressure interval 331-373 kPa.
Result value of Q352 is 12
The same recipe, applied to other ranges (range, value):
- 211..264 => 10.5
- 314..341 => 12.2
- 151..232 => 8.58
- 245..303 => 11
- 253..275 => 10.7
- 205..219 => 9.88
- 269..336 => 11.7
